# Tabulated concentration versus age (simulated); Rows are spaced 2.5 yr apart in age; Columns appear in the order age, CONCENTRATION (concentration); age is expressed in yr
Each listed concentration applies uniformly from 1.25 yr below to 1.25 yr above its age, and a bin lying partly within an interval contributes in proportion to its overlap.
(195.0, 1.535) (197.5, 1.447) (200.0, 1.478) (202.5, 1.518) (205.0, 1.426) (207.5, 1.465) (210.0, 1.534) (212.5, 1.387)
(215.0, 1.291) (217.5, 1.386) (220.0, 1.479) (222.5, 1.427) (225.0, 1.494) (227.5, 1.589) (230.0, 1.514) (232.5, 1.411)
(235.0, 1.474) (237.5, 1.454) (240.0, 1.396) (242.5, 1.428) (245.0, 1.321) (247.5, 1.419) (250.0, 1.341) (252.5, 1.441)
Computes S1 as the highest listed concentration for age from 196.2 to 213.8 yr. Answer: 1.534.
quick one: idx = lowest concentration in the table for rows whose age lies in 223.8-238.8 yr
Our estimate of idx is 1.411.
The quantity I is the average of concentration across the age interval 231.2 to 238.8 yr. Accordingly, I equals 1.45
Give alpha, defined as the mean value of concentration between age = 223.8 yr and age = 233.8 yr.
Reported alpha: 1.5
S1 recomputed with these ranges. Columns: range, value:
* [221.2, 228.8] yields 1.589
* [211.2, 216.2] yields 1.387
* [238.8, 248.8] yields 1.428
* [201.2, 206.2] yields 1.518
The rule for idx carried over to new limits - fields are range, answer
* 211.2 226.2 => 1.291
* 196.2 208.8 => 1.426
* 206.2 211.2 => 1.465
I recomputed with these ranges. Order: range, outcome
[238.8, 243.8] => 1.41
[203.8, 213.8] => 1.45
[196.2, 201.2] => 1.46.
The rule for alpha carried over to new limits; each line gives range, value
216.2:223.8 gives 1.43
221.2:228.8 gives 1.5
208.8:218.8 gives 1.4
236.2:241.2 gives 1.43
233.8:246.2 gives 1.41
